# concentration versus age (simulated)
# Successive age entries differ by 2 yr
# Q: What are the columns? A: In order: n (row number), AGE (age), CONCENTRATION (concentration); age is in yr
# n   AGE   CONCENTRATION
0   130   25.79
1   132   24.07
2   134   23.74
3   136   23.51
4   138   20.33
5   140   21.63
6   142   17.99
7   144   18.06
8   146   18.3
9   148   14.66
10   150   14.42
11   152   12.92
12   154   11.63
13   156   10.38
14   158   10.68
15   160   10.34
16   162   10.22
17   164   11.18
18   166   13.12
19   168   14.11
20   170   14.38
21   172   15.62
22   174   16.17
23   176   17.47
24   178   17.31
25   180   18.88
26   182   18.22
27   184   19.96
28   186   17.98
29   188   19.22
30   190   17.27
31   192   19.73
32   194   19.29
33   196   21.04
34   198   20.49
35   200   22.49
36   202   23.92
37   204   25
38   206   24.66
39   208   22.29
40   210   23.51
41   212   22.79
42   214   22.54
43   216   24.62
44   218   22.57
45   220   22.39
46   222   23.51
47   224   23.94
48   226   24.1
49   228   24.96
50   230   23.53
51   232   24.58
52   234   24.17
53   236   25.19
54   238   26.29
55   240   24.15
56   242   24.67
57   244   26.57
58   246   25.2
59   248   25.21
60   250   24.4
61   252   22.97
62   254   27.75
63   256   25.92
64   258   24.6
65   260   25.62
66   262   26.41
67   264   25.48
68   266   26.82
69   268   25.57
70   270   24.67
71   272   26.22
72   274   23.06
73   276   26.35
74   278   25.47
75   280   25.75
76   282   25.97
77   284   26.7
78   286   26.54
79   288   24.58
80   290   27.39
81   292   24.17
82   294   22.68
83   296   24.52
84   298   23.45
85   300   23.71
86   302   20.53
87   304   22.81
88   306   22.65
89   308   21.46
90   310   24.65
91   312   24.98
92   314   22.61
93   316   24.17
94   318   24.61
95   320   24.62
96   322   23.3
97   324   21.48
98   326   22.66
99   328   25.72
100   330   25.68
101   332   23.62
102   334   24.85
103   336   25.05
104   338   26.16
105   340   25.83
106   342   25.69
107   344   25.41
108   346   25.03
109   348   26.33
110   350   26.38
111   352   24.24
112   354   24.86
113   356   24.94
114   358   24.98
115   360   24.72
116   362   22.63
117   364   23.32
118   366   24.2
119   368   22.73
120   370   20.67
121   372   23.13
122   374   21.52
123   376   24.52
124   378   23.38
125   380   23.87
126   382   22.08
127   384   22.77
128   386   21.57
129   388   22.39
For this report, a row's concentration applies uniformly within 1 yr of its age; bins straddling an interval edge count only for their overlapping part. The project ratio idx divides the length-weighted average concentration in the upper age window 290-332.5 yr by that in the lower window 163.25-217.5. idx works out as 1.21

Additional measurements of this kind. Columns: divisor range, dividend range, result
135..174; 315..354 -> 1.66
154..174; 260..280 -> 2.06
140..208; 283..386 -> 1.41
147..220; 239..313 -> 1.39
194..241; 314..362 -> 1.05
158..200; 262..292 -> 1.55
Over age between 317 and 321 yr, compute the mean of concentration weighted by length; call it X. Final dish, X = 24.6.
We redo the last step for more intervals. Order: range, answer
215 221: 23.2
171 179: 16.6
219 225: 23.3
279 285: 26.1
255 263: 25.6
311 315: 23.8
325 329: 24.2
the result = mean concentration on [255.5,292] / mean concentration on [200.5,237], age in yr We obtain 1.1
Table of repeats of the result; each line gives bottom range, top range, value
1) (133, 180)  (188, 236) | 1.45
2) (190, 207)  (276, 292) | 1.19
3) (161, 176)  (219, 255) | 1.79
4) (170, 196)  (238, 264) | 1.40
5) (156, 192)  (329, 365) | 1.62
